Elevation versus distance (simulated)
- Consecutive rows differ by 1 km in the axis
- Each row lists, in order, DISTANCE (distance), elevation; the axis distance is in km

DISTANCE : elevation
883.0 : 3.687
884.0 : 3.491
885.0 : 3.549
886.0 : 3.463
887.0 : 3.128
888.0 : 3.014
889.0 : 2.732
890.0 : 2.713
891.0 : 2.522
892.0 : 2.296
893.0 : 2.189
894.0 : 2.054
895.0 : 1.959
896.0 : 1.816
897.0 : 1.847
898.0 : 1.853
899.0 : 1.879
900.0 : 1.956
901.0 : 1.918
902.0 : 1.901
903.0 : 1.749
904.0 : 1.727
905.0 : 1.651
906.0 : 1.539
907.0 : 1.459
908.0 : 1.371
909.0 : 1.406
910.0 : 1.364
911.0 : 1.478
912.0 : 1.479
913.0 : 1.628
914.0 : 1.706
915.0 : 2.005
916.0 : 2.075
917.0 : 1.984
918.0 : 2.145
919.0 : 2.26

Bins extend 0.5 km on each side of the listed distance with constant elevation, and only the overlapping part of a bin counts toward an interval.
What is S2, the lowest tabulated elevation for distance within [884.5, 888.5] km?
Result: 3.014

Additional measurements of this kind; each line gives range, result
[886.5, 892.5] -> 2.296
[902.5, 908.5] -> 1.371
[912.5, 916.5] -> 1.628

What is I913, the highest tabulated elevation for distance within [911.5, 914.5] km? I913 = 1.706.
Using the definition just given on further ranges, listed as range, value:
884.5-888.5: 3.549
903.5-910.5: 1.727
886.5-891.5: 3.128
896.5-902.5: 1.956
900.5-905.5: 1.918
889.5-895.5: 2.713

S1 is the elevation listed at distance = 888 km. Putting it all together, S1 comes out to 3.014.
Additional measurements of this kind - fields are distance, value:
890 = 2.713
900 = 1.956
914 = 1.706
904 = 1.727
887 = 3.128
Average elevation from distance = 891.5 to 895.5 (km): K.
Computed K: 2.12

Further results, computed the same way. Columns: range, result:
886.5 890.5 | 2.9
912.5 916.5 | 1.85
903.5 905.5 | 1.69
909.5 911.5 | 1.42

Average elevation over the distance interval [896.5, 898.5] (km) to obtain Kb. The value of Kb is 1.85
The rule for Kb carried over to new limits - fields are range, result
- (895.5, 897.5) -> 1.83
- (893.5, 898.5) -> 1.91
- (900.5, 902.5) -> 1.91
